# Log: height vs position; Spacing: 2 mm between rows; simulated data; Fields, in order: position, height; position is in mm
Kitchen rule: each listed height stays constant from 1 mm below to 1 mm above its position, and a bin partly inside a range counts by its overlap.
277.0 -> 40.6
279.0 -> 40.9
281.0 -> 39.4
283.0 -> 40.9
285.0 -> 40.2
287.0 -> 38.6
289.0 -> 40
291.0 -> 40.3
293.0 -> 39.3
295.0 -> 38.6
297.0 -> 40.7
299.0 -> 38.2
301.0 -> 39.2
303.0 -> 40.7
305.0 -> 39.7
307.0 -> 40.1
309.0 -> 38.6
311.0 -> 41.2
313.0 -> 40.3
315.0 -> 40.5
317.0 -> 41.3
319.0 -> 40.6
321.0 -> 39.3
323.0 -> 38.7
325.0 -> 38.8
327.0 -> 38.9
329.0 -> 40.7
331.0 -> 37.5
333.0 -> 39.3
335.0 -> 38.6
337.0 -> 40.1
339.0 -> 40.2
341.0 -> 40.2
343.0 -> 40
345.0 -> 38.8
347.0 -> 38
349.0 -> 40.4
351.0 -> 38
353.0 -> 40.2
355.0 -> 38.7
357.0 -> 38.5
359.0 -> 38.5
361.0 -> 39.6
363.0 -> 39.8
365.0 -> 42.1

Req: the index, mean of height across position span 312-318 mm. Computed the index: 40.7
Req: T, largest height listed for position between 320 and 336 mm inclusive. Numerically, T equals 40.7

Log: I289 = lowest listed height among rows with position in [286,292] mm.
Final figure 38.6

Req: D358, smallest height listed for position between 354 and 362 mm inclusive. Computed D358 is 38.5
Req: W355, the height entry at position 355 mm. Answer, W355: 38.7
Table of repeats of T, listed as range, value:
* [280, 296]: 40.9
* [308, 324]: 41.3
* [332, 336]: 39.3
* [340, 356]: 40.4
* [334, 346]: 40.2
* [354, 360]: 38.7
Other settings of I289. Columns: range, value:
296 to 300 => 38.2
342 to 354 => 38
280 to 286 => 39.4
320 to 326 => 38.7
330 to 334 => 37.5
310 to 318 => 40.3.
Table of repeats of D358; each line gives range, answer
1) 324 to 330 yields 38.8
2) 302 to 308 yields 39.7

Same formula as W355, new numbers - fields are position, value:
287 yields 38.6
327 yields 38.9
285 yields 40.2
